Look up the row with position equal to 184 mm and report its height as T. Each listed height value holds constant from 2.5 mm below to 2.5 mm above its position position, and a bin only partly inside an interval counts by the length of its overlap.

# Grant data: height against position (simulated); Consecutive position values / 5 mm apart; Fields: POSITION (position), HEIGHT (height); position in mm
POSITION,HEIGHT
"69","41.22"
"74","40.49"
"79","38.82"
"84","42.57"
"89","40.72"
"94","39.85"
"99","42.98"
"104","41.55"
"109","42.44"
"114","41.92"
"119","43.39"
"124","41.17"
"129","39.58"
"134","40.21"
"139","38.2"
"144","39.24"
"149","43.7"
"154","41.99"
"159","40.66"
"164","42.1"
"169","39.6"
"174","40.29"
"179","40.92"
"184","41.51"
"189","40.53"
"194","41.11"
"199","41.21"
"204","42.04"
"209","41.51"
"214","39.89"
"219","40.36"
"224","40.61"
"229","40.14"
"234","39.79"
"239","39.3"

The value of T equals 41.51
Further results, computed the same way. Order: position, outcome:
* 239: 39.3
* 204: 42.04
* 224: 40.61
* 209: 41.51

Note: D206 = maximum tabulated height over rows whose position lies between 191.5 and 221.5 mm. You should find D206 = 42.04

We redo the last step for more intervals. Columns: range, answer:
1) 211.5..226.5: 40.61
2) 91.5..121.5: 43.39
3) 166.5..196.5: 41.51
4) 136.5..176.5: 43.7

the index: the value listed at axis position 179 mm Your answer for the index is 40.92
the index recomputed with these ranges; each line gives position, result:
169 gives 39.6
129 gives 39.58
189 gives 40.53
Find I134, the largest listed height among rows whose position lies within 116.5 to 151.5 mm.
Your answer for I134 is 43.7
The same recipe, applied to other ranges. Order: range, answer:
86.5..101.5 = 42.98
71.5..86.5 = 42.57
